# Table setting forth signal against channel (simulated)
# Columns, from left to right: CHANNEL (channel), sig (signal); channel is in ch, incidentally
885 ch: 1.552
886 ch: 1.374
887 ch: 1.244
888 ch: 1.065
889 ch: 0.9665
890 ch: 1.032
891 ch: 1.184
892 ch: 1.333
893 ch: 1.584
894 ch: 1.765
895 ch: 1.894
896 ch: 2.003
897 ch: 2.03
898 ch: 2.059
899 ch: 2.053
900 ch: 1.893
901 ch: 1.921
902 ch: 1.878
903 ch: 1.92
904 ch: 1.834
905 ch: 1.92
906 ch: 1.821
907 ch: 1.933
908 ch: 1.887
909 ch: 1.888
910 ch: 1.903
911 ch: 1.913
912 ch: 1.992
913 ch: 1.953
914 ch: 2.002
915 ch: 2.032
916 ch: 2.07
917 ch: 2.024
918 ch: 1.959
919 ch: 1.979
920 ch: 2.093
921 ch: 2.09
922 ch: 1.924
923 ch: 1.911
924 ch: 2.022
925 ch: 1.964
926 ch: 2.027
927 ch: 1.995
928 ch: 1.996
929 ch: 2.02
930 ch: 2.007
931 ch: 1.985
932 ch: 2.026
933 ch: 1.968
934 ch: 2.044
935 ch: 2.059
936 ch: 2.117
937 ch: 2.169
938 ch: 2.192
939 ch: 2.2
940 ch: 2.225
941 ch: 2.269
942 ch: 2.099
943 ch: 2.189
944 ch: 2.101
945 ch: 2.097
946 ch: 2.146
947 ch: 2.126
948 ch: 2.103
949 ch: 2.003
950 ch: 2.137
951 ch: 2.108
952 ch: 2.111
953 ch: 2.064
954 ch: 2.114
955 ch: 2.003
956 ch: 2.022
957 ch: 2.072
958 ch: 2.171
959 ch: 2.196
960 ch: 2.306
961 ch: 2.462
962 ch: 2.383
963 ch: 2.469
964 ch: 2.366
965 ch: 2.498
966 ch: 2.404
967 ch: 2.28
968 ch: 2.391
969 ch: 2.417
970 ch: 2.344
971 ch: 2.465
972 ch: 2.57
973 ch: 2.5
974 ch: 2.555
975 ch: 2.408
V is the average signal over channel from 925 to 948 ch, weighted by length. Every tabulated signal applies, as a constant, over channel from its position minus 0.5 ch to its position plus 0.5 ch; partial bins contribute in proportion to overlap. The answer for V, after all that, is 2.09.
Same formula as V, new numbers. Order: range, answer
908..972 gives 2.12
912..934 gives 2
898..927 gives 1.96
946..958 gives 2.09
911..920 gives 2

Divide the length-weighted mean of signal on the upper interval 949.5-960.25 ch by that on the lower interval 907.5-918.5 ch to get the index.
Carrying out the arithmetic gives 1.08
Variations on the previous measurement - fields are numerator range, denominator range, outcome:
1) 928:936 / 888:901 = 1.23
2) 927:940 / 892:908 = 1.10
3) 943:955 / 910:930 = 1.05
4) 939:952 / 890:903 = 1.20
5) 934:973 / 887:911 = 1.29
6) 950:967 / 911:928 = 1.12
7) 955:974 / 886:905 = 1.42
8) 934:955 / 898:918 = 1.09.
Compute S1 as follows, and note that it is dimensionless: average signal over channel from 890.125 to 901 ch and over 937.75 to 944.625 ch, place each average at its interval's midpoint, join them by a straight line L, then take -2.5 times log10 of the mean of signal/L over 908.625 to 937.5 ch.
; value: 0.004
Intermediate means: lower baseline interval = 1.76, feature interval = 2.01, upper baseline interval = 2.18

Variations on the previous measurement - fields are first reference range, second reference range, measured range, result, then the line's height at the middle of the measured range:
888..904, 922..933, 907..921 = -0.07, 1.86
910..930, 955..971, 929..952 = 0.02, 2.15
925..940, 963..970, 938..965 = 0.03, 2.25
